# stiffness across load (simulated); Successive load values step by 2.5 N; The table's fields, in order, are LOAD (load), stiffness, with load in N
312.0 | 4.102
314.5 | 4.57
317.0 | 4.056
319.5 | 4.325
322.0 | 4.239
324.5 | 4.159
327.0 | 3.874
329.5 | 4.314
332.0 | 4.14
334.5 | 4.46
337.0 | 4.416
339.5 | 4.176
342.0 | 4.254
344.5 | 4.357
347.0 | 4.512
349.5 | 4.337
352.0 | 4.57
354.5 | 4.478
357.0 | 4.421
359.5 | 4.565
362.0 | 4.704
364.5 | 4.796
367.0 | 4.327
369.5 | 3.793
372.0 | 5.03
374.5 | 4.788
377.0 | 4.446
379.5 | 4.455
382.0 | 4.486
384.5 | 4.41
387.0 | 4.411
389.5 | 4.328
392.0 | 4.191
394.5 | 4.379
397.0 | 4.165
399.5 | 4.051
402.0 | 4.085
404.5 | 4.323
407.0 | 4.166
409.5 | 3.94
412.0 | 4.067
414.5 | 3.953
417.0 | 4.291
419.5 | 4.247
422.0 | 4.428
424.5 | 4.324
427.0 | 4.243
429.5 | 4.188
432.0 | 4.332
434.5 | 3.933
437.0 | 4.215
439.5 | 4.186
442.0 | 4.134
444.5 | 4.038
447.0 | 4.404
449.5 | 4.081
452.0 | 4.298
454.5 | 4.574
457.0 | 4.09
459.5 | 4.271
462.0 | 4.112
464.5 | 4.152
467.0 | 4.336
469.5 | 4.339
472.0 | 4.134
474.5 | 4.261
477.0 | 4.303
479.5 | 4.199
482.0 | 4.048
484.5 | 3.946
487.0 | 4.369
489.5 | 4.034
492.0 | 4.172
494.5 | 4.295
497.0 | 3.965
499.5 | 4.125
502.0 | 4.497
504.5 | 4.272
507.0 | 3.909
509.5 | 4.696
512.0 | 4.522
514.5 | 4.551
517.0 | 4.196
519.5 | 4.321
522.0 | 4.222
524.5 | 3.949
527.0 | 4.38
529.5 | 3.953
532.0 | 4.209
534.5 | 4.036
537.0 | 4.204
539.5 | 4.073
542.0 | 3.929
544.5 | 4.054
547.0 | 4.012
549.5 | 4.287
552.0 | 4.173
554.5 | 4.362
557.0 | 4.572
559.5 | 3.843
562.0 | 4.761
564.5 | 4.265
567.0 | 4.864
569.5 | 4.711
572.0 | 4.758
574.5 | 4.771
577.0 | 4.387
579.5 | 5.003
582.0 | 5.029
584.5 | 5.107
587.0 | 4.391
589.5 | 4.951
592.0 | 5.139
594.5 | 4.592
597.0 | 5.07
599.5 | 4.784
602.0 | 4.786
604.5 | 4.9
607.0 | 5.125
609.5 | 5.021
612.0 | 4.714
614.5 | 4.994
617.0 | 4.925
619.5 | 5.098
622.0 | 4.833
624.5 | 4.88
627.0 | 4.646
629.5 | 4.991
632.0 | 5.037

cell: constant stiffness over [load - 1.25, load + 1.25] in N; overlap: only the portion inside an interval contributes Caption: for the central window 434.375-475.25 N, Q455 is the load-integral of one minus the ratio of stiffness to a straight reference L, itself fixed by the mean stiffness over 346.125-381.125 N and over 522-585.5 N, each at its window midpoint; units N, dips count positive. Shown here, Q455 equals 2.2 N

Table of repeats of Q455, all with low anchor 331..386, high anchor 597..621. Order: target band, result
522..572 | 5.8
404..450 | 4.0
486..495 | 1.0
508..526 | 1.6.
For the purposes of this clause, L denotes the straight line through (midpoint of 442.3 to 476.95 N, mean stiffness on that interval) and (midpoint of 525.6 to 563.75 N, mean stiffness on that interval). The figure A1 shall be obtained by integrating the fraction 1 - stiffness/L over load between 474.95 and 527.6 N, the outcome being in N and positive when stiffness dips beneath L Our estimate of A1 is -0.3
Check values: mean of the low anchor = 4.24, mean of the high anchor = 4.19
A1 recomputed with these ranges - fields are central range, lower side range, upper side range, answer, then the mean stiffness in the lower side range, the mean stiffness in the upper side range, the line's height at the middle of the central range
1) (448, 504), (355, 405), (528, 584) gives 2.4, 4.41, 4.39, 4.4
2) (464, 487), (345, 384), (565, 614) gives 2.3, 4.51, 4.84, 4.67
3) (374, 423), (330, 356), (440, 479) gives 0.4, 4.37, 4.23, 4.3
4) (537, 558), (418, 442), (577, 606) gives 2.3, 4.23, 4.87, 4.69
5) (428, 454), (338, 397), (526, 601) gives 1.5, 4.44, 4.49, 4.46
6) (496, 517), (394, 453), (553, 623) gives 0.8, 4.18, 4.77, 4.48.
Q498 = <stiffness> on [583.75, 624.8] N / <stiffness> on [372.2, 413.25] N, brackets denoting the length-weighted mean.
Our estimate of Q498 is 1.14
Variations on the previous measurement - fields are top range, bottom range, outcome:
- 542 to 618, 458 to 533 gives 1.10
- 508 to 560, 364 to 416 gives 0.98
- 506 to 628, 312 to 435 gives 1.05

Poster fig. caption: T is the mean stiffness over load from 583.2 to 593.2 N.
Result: 4.9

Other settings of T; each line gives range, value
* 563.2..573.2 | 4.65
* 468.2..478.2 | 4.26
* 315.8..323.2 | 4.21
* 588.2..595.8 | 4.89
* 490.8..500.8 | 4.14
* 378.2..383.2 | 4.47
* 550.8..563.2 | 4.34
